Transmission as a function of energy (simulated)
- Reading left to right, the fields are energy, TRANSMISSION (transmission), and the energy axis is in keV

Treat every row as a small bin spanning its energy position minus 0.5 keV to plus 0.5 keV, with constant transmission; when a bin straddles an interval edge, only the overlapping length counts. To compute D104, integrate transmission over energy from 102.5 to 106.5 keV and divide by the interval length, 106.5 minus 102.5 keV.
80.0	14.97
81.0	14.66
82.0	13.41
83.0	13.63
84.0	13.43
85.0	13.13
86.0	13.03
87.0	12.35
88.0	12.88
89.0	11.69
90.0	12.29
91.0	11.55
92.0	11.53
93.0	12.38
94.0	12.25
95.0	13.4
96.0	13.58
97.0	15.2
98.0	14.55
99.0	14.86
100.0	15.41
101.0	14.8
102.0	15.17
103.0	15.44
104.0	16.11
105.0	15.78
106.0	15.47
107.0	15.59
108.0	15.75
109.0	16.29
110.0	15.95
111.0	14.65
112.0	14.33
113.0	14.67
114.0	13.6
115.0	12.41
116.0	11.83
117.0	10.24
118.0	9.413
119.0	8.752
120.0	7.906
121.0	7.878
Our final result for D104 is 15.7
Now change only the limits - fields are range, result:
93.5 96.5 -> 13.1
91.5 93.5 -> 12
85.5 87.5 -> 12.7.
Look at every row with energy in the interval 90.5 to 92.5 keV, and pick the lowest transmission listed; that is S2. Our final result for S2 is 11.53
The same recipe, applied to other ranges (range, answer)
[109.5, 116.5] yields 11.83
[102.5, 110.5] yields 15.44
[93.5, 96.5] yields 12.25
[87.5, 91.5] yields 11.55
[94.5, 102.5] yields 13.4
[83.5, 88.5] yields 12.35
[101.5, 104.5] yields 15.17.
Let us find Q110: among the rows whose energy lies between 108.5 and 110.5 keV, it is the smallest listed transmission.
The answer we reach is 15.95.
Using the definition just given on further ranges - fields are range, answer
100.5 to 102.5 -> 14.8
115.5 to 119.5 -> 8.752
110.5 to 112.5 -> 14.33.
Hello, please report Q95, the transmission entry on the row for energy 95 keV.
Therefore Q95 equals 13.4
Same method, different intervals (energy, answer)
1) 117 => 10.24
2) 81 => 14.66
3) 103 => 15.44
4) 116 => 11.83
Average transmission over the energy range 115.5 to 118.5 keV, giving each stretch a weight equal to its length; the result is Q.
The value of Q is 10.5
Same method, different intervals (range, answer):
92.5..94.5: 12.3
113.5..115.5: 13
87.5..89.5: 12.3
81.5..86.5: 13.3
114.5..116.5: 12.1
